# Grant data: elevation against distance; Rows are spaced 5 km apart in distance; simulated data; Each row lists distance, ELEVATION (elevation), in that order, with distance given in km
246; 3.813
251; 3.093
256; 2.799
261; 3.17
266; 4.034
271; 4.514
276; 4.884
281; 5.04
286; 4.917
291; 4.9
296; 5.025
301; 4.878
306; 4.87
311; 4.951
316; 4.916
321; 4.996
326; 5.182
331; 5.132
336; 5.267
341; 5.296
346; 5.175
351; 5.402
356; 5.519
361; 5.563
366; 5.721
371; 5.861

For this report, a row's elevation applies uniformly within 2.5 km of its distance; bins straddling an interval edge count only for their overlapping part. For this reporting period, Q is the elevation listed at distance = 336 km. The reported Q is 5.267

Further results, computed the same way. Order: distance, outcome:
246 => 3.813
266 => 4.034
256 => 2.799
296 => 5.025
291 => 4.9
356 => 5.519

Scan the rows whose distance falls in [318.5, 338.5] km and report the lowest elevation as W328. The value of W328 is 4.996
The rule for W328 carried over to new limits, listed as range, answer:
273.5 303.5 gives 4.878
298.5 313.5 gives 4.87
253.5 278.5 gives 2.799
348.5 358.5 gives 5.402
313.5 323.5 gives 4.916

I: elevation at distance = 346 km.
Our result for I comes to 5.175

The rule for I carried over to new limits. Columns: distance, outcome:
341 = 5.296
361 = 5.563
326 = 5.182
